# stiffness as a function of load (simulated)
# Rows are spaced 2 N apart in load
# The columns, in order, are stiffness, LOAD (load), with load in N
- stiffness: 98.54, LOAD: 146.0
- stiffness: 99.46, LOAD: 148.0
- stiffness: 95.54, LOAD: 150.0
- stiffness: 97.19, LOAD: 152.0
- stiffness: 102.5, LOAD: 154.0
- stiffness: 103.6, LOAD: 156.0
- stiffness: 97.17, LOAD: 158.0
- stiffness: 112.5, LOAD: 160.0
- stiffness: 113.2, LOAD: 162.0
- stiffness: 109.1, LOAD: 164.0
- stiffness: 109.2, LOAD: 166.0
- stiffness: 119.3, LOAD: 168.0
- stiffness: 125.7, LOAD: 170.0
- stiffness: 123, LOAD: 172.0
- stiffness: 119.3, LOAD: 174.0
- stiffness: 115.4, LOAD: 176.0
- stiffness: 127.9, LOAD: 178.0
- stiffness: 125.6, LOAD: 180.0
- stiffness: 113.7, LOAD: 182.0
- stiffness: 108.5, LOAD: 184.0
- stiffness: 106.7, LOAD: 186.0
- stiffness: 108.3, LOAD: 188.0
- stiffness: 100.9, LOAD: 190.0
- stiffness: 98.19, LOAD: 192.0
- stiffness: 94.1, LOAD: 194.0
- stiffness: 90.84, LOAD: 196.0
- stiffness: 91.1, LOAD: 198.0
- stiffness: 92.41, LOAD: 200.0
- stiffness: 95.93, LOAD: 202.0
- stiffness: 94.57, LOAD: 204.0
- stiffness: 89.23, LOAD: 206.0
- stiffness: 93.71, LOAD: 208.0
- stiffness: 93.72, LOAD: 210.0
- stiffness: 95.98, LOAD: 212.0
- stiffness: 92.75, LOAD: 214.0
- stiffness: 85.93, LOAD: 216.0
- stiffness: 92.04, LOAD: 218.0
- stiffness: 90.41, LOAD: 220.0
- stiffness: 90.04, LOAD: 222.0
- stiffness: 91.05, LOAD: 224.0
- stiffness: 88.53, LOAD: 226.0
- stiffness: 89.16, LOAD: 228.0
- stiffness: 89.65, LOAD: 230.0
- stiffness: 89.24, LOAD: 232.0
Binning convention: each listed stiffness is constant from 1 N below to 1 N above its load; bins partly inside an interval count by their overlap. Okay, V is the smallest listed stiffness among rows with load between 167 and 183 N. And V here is 113.7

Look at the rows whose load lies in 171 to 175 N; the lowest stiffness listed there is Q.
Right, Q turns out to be 119.3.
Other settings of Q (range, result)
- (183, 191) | 100.9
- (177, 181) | 125.6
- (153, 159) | 97.17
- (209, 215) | 92.75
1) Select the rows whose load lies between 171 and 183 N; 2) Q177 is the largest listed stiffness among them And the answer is 127.9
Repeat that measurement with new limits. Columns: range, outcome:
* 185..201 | 108.3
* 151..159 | 103.6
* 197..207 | 95.93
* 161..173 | 125.7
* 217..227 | 92.04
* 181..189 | 113.7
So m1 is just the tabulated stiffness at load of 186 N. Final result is 106.7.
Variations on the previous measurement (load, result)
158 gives 97.17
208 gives 93.71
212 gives 95.98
